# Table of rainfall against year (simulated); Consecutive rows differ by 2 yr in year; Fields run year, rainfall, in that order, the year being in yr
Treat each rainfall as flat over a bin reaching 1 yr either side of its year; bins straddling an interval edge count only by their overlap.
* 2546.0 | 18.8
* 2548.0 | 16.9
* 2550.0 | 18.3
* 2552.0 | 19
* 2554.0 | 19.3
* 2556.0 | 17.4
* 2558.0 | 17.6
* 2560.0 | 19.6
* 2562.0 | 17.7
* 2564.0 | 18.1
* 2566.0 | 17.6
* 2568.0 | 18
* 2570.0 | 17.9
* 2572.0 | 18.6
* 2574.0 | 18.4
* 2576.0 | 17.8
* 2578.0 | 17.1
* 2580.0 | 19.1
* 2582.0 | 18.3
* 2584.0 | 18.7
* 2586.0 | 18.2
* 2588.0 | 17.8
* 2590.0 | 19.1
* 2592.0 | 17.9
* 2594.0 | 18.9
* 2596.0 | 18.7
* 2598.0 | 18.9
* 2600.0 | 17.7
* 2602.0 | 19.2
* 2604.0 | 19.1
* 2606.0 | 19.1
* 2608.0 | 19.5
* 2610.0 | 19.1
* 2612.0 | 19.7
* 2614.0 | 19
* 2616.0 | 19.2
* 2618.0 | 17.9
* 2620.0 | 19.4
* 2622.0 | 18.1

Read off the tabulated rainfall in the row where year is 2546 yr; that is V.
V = 18.8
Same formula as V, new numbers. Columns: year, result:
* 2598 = 18.9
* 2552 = 19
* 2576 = 17.8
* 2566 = 17.6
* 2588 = 17.8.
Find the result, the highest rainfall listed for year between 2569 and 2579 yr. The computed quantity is 18.6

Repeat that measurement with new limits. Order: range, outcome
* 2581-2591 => 19.1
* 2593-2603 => 19.2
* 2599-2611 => 19.5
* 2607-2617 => 19.7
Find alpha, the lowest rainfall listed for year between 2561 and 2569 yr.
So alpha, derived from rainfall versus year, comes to 17.6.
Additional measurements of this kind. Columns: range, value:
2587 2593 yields 17.8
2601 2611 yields 19.1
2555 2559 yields 17.4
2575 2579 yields 17.1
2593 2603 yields 17.7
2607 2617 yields 19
